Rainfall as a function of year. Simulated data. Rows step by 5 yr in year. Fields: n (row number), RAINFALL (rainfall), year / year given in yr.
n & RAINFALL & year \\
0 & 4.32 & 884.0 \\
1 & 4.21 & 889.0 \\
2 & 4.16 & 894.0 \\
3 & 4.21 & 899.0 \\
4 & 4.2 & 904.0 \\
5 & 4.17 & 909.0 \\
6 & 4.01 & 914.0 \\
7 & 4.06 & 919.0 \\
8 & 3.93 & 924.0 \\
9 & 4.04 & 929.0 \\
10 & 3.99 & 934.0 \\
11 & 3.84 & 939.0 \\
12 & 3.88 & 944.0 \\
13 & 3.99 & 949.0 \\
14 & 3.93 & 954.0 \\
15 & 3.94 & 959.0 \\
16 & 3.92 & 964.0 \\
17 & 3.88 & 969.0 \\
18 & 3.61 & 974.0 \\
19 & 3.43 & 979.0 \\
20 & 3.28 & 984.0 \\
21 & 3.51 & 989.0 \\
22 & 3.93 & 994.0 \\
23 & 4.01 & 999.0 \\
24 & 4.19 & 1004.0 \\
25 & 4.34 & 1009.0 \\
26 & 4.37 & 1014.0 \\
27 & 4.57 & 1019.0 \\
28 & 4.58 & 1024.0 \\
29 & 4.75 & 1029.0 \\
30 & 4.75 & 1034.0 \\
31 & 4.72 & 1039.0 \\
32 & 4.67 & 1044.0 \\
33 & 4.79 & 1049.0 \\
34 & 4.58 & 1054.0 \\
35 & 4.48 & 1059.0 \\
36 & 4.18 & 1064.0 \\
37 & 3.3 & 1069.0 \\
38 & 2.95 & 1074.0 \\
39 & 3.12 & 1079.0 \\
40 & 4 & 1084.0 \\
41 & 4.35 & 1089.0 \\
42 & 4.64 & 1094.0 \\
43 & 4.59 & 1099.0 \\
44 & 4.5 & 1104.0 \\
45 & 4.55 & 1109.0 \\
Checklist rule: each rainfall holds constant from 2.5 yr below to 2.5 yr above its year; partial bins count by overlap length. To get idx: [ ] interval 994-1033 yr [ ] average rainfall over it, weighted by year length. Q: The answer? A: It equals 4.38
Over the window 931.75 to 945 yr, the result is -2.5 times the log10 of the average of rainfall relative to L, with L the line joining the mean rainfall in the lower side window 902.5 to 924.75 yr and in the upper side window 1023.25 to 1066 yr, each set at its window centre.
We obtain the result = 0.07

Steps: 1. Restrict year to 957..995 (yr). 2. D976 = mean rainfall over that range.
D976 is 3.67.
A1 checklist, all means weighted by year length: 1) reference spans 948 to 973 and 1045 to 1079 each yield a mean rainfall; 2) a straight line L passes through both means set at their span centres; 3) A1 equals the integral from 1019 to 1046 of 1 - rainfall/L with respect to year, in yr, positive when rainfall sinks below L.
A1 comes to -4.79 yr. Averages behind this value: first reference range 3.91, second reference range 4.01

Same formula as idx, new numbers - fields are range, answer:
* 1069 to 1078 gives 3.08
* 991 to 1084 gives 4.23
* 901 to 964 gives 4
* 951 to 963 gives 3.94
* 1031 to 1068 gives 4.55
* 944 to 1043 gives 4.09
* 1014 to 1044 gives 4.65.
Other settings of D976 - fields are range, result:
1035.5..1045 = 4.7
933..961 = 3.92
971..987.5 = 3.46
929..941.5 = 3.94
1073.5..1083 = 3.21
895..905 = 4.2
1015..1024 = 4.54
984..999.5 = 3.71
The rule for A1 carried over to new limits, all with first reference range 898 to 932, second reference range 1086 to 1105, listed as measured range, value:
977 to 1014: 3.6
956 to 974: 1.4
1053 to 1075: 2.6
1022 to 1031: -0.7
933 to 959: 1.4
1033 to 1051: -1.4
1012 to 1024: -0.5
